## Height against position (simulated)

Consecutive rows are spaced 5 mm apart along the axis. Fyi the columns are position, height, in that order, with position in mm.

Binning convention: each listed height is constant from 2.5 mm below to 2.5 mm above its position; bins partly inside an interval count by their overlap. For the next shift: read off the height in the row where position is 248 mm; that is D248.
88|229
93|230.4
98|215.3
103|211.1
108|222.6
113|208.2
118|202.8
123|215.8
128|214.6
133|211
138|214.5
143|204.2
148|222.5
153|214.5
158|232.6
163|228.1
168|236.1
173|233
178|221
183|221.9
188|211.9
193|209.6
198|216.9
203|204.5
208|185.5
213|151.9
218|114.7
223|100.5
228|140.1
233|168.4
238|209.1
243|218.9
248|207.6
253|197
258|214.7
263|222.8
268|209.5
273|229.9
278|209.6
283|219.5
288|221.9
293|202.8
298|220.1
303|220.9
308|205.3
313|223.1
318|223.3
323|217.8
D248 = 207.6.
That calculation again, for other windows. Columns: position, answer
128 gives 214.6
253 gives 197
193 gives 209.6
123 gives 215.8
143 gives 204.2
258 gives 214.7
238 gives 209.1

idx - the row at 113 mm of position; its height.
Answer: 208.2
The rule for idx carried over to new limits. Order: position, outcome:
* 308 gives 205.3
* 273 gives 229.9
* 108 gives 222.6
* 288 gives 221.9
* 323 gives 217.8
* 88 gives 229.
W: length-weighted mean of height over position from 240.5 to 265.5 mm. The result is 212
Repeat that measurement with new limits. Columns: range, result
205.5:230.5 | 139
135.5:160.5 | 218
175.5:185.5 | 221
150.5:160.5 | 224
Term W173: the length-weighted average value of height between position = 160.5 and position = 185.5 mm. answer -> 228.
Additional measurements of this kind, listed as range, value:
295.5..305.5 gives 220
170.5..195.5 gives 219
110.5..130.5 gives 210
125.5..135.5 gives 213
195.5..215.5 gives 190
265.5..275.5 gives 220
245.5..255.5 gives 202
